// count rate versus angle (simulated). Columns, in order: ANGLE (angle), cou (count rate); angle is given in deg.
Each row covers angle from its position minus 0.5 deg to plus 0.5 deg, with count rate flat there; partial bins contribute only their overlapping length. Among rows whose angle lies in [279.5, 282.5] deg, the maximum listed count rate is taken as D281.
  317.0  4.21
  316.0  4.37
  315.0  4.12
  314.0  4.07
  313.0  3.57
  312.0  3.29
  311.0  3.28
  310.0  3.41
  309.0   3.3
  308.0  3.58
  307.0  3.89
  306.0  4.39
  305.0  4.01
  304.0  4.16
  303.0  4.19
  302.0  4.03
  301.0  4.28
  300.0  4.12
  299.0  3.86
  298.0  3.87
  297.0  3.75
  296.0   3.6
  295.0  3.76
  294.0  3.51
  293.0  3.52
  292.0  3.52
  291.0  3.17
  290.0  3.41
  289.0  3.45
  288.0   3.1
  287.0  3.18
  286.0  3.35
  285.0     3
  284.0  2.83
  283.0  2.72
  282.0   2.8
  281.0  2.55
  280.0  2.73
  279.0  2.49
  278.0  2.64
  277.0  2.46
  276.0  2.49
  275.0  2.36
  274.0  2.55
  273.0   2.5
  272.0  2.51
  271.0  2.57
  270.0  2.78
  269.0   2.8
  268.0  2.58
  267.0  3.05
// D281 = 2.8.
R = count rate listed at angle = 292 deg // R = 3.52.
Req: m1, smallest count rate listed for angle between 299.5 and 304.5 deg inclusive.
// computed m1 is 4.03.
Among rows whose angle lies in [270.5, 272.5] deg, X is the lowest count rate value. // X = 2.51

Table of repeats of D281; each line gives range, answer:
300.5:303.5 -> 4.28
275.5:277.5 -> 2.49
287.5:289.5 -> 3.45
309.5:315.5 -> 4.12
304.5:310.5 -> 4.39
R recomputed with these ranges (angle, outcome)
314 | 4.07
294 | 3.51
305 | 4.01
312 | 3.29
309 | 3.3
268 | 2.58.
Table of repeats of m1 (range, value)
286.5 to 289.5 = 3.1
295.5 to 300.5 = 3.6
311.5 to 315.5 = 3.29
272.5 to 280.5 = 2.36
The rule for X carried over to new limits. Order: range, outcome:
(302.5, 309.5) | 3.3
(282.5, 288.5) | 2.72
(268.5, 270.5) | 2.78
